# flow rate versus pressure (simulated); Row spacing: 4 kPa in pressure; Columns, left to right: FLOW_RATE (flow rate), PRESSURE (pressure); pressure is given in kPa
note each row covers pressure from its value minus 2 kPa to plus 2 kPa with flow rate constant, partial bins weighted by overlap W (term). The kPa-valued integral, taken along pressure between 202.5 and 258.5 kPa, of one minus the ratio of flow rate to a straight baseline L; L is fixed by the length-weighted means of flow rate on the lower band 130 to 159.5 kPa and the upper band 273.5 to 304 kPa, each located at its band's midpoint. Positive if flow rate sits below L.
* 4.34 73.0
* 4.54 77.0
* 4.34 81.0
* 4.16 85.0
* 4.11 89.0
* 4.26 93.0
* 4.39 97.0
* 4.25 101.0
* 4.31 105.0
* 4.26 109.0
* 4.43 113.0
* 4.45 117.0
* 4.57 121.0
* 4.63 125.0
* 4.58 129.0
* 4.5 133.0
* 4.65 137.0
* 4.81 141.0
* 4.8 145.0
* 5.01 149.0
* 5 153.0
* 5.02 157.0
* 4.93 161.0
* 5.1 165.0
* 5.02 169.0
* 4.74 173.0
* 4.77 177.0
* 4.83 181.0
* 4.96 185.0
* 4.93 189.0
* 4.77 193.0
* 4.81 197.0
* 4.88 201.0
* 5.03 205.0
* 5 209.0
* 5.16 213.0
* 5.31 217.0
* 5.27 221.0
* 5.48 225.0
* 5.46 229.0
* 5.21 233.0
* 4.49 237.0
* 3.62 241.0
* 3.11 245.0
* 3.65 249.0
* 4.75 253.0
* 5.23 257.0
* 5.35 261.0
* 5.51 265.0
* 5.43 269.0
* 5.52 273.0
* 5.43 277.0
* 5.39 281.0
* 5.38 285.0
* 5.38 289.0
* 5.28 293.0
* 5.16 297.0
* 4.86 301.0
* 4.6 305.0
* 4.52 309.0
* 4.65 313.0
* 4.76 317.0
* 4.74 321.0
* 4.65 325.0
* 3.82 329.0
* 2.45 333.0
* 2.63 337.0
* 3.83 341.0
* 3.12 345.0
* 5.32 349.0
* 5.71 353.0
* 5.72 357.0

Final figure 3.43 kPa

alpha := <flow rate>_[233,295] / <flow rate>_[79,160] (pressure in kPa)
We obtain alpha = 1.1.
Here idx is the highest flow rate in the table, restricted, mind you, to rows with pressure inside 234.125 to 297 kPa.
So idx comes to 5.52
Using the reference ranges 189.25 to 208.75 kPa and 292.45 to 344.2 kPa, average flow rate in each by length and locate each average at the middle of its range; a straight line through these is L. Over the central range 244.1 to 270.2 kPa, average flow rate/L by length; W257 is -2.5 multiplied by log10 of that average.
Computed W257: -0.045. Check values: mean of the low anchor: 4.89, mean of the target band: 4.76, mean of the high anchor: 4.25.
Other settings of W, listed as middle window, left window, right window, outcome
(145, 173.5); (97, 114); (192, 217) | -1.8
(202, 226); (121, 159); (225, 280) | -1.8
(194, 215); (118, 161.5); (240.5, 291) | -0.5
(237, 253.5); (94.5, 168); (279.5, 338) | 3.0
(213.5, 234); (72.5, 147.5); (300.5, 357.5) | -4.5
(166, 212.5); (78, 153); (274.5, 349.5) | -4.1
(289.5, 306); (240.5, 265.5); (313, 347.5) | -3.8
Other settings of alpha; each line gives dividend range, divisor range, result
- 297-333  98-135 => 1.01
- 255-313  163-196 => 1.06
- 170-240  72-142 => 1.13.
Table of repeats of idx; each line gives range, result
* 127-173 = 5.1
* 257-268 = 5.51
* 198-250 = 5.48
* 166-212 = 5.03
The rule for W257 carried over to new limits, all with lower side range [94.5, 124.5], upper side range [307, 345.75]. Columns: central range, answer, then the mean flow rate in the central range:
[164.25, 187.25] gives -0.15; 4.89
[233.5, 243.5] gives -0.01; 4.18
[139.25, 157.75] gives -0.14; 4.92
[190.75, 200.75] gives -0.14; 4.81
